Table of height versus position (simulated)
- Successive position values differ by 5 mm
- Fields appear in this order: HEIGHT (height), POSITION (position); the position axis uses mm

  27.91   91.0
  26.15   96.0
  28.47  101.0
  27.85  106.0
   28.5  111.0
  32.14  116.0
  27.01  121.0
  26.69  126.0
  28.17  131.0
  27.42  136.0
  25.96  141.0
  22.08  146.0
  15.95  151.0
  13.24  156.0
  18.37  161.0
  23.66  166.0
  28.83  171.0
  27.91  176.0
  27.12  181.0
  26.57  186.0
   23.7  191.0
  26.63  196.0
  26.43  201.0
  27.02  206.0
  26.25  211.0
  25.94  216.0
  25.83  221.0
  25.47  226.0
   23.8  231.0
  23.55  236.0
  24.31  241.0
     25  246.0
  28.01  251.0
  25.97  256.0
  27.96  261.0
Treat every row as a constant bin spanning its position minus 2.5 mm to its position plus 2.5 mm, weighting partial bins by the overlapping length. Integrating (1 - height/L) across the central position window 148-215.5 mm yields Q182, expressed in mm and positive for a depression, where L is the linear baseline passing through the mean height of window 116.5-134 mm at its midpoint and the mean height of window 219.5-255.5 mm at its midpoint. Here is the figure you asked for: 6.2 mm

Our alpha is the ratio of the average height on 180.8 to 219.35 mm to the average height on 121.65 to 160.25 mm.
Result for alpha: 1.15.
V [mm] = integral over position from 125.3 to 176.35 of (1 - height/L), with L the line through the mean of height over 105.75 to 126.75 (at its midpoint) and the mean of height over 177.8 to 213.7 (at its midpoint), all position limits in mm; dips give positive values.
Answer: 8.2 mm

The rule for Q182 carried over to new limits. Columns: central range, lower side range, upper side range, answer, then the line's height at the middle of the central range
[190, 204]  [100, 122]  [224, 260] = 0.4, 26.5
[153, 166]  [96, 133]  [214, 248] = 4.6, 26.9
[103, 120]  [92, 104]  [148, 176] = -2.1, 26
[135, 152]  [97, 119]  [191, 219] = 3.0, 28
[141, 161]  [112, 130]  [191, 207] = 6.7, 27.7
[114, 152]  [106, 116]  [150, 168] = -3.0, 24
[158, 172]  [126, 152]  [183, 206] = 1.4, 25.3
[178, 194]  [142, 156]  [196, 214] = -1.4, 23.9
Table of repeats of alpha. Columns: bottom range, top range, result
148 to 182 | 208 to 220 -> 1.19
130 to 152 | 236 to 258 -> 1.06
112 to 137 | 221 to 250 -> 0.87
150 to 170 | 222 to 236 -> 1.31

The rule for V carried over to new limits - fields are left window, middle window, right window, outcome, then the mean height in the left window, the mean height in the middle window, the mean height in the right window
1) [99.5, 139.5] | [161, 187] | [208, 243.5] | 0.5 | 28.2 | 26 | 25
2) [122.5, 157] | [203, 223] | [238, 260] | -1.0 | 23.3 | 26.3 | 25.9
